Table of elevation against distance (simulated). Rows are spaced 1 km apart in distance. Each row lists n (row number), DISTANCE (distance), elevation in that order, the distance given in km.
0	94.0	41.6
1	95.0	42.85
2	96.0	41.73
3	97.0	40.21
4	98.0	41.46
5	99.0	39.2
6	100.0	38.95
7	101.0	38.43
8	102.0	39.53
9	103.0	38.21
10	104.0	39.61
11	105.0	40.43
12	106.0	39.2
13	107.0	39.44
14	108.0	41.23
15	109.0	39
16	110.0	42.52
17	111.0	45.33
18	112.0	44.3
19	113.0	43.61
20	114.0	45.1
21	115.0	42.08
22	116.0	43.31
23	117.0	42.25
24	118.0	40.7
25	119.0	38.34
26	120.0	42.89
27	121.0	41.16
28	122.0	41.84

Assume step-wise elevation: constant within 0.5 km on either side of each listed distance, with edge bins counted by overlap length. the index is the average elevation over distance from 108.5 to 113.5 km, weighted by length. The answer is 43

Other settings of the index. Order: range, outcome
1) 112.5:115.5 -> 43.6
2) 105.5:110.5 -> 40.3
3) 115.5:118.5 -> 42.1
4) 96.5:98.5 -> 40.8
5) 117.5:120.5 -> 40.6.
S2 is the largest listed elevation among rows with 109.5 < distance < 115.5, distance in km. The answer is 45.33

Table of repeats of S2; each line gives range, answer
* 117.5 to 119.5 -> 40.7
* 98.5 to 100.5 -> 39.2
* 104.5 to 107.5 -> 40.43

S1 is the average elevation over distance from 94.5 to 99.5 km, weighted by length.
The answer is 41.1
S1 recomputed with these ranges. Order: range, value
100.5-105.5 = 39.2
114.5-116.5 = 42.7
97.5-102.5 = 39.5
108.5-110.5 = 40.8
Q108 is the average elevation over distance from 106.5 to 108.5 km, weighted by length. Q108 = 40.3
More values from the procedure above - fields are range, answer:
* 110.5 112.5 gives 44.8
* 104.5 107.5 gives 39.7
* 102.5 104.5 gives 38.9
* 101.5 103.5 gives 38.9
